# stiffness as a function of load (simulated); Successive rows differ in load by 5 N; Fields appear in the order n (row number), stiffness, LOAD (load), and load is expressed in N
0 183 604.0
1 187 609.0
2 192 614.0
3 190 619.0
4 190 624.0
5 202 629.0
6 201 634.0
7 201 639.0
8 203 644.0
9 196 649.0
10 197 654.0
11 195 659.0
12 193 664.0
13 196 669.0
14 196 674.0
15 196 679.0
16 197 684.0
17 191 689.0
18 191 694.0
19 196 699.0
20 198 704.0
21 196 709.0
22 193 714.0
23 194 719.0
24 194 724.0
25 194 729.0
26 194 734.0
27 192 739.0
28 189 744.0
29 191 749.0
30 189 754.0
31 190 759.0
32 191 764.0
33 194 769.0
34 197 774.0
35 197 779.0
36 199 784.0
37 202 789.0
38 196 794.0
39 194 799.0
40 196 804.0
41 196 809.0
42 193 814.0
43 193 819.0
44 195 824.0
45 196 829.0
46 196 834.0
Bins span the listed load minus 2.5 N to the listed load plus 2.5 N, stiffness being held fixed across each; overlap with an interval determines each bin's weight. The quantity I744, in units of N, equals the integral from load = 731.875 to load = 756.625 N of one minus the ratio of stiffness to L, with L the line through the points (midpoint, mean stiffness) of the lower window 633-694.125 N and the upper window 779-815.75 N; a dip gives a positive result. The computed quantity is 0.7 N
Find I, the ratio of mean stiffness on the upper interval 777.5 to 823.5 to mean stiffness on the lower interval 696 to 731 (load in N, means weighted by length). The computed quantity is 1.01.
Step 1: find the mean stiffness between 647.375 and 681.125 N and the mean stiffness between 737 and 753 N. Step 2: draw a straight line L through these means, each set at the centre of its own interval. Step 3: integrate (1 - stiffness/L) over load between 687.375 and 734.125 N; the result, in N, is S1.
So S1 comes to -0.4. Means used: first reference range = 196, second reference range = 190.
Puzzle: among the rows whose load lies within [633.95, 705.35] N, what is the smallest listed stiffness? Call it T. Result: 191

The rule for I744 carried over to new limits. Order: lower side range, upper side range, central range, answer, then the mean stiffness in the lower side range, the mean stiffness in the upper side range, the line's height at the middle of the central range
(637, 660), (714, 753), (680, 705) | 0.12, 199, 192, 195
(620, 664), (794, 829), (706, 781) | 1.09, 198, 195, 196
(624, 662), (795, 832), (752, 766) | 0.43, 199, 195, 196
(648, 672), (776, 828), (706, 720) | 0.08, 195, 196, 196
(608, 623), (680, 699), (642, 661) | -0.59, 190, 194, 192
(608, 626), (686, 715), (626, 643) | -0.91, 190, 194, 191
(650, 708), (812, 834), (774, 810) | -0.47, 195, 194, 195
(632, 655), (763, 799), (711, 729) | 0.38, 200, 197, 198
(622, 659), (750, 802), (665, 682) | 0.15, 198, 195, 198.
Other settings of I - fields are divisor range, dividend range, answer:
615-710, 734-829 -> 0.99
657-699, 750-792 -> 1.00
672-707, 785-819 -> 1.01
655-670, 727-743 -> 0.99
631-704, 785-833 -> 1.00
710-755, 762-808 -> 1.02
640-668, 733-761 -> 0.97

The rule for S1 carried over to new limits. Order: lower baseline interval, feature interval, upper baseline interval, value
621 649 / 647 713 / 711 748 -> 0.3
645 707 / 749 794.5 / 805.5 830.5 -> 0.0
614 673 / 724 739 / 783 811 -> 0.2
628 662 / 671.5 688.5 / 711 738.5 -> 0.1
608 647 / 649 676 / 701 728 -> 0.0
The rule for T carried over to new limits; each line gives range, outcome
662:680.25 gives 193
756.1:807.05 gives 190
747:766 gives 189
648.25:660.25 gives 195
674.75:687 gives 196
